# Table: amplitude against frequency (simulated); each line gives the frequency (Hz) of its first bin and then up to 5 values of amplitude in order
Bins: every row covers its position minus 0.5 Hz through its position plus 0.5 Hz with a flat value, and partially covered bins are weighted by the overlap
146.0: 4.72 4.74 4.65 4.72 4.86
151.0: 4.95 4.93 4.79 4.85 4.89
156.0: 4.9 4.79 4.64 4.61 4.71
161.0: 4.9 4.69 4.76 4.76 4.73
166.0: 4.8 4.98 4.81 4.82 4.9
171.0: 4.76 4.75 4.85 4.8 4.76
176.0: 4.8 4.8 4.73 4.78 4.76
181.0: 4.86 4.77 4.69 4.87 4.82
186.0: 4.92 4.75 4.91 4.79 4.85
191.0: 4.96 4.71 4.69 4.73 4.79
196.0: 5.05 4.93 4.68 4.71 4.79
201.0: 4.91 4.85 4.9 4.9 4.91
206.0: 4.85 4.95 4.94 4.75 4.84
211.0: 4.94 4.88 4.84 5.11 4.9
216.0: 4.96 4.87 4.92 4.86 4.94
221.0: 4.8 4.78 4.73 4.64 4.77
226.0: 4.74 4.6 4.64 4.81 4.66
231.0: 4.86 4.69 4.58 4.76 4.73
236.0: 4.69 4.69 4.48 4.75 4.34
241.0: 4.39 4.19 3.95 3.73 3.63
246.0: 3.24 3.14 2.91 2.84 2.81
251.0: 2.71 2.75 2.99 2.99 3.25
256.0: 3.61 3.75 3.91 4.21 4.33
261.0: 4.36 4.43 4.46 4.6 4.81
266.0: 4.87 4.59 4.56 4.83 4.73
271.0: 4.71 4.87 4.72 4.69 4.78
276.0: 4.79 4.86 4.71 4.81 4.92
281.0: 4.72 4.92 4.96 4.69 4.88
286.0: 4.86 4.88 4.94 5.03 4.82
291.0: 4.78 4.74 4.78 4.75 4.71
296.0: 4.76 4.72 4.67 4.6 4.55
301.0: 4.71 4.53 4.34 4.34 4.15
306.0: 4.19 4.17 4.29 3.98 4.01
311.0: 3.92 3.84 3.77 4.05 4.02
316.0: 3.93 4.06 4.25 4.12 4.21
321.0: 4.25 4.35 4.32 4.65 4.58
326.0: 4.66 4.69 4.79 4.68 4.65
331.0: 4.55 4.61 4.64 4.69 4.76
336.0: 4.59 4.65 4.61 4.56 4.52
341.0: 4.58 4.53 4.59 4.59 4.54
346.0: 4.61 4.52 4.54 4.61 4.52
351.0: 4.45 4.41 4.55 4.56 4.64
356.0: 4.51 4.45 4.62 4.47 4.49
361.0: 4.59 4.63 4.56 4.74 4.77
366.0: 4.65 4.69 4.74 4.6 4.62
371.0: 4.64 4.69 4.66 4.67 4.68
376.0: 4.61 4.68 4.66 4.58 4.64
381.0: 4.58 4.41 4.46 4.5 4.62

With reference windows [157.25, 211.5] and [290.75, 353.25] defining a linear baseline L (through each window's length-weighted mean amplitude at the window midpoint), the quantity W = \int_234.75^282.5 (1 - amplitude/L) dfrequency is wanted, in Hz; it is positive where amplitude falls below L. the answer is 4.5 Hz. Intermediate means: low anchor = 4.81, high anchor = 4.46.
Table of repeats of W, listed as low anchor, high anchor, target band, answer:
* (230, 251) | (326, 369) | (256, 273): -1.2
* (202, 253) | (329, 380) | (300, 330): 1.8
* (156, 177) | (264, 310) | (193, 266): 4.9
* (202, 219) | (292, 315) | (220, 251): 3.2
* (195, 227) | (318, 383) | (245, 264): 5.0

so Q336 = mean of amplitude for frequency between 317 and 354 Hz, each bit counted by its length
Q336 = 4.53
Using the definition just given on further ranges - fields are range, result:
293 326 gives 4.32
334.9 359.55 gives 4.56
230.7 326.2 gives 4.33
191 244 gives 4.75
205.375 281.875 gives 4.42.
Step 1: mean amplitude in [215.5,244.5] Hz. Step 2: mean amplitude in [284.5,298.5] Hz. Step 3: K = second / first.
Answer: 1.04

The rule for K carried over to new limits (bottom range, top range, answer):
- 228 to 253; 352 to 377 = 1.15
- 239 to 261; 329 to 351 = 1.29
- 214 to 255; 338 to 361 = 1.07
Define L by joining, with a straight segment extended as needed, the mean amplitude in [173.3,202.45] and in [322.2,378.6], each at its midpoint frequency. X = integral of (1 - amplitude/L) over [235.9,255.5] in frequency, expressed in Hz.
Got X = 4.7 Hz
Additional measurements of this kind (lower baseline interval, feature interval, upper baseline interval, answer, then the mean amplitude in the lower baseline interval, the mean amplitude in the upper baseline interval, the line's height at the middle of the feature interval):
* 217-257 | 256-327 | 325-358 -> -2.1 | 4.15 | 4.59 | 4.38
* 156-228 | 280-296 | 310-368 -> -0.8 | 4.82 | 4.48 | 4.6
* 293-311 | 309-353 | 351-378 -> 0.9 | 4.43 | 4.61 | 4.52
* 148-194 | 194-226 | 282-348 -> -0.9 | 4.8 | 4.51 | 4.72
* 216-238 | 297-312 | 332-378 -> 1.1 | 4.75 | 4.6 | 4.66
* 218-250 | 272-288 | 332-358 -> -1.3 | 4.36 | 4.57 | 4.45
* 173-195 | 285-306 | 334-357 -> -0.2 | 4.8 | 4.57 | 4.64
